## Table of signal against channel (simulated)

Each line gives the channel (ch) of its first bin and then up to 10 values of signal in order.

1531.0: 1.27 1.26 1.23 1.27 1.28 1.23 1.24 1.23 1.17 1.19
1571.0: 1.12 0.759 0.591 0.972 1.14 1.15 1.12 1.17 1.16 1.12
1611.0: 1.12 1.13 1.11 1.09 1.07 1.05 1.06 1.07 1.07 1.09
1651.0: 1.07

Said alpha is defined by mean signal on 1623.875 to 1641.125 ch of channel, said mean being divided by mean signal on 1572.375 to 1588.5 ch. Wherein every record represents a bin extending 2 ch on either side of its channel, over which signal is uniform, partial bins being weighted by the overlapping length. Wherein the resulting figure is 1.23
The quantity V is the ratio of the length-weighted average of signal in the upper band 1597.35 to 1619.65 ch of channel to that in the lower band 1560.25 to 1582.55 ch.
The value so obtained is 1.2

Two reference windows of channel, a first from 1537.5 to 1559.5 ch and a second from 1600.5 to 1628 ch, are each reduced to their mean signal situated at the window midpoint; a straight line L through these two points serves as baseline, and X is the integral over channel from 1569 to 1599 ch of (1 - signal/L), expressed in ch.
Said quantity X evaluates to 4.68 ch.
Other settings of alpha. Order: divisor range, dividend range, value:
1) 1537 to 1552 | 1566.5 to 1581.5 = 0.71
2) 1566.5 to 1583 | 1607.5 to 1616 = 1.25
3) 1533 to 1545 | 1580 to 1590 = 0.81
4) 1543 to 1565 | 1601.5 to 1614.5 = 0.92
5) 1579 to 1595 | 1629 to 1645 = 1.03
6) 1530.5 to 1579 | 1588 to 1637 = 0.96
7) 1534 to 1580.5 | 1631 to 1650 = 0.94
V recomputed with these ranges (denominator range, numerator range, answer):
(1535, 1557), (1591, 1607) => 0.92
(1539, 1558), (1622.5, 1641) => 0.85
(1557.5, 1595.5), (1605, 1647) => 1.05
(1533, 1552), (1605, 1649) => 0.87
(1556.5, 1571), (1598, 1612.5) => 0.96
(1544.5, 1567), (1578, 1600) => 0.84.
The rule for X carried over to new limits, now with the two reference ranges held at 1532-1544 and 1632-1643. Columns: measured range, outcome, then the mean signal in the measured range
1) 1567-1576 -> 1.33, 1.02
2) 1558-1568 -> 0.10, 1.19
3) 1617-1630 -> 0.05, 1.09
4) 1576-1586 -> 3.04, 0.815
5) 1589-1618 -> -0.22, 1.14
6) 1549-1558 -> -0.08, 1.23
